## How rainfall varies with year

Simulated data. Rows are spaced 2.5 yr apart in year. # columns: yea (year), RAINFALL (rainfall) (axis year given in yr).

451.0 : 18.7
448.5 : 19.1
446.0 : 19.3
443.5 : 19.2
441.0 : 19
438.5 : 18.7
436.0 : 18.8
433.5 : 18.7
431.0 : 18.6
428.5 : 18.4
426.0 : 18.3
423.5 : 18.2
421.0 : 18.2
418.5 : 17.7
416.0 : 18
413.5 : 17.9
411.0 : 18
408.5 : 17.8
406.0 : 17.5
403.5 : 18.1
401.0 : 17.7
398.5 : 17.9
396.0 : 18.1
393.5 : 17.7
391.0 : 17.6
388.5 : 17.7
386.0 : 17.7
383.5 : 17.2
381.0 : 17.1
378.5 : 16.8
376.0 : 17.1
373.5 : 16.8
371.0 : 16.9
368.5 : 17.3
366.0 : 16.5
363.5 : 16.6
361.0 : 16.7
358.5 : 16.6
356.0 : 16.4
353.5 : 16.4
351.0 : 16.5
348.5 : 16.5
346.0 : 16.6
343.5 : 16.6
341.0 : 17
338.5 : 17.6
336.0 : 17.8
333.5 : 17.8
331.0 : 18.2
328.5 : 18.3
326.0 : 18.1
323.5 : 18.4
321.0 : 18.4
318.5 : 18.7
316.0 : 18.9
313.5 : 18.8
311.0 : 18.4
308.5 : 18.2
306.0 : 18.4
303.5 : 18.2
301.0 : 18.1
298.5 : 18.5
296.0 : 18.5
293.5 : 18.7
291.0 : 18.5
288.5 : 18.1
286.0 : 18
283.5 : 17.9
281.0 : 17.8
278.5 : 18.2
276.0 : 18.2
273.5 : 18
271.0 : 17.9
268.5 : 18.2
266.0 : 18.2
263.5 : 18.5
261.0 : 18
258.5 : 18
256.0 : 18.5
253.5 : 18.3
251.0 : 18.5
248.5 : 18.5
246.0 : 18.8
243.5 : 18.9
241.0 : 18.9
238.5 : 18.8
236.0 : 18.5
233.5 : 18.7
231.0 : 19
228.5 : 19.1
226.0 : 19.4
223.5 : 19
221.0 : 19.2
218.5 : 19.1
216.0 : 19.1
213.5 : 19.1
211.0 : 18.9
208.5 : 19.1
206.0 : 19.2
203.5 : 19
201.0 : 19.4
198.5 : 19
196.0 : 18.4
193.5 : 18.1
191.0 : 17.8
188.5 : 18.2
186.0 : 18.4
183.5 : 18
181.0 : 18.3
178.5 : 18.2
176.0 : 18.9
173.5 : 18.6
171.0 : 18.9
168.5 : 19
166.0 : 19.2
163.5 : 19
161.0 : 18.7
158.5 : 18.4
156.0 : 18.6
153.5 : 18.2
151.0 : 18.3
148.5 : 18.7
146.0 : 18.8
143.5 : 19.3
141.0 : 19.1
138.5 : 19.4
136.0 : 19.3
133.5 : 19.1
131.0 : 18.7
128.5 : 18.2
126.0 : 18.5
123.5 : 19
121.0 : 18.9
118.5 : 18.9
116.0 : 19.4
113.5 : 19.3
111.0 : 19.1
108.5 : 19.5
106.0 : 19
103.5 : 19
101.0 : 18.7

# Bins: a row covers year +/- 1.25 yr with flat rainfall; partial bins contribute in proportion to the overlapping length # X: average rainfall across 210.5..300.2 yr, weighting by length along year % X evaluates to 18.5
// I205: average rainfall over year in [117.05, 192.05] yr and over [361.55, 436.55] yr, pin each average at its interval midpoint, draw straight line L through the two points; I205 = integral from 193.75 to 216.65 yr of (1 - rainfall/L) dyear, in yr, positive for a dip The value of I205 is -0.62 yr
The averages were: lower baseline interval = 18.7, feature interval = 19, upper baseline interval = 17.7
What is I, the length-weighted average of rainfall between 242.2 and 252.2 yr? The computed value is 18.7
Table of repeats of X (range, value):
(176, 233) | 18.8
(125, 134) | 18.6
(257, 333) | 18.3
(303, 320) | 18.5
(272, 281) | 18.1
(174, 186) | 18.4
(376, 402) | 17.5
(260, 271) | 18.2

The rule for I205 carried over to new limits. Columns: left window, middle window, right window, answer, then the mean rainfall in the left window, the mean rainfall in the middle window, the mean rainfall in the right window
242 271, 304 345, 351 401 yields -1.00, 18.4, 18.1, 17.1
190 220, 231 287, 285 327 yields 0.82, 18.9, 18.3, 18.4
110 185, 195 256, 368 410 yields -1.78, 18.8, 18.9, 17.5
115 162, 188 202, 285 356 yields 0.04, 18.8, 18.5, 17.9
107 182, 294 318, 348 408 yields -1.06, 18.9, 18.5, 17.2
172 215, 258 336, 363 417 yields -1.05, 18.6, 18.3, 17.5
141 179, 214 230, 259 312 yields -0.58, 18.7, 19.1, 18.2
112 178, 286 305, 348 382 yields -1.03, 18.9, 18.3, 16.7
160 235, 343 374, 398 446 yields 3.00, 18.8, 16.6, 18.3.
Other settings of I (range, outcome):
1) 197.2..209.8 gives 19.1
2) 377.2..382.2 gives 16.9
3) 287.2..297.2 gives 18.4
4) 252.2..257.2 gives 18.4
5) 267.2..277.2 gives 18.1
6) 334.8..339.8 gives 17.7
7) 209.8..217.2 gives 19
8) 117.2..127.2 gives 18.8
